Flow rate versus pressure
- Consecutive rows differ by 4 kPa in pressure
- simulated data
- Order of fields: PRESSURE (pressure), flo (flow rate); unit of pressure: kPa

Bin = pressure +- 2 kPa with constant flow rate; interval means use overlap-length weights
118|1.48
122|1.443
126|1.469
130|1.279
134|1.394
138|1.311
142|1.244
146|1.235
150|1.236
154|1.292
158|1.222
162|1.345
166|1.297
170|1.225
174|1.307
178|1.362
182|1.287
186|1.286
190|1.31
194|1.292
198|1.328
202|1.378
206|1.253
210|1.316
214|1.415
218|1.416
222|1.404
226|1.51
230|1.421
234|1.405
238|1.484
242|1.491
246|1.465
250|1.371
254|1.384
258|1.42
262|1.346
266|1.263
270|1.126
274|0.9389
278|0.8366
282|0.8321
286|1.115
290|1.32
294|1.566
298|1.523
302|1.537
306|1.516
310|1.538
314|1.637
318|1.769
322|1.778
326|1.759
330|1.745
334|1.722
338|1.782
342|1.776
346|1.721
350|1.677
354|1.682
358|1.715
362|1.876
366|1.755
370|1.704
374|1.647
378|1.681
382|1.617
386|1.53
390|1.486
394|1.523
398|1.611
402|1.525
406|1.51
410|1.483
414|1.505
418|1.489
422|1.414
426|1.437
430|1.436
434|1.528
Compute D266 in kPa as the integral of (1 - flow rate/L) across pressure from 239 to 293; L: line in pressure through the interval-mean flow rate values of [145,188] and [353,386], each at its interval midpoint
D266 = 9.0 kPa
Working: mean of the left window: 1.28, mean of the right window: 1.7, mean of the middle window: 1.23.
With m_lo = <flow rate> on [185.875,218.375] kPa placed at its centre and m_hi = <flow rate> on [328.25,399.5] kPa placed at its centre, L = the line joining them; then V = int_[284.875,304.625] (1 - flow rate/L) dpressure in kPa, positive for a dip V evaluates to 1.34 kPa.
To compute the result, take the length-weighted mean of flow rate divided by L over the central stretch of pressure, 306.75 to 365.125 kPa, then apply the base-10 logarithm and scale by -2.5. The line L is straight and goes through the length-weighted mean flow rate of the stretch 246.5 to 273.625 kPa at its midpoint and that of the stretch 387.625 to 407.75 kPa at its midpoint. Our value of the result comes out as -0.20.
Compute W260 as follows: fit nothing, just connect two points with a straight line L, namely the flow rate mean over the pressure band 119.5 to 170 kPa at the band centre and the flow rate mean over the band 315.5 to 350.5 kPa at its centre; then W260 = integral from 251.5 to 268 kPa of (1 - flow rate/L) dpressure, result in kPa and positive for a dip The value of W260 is 2.3 kPa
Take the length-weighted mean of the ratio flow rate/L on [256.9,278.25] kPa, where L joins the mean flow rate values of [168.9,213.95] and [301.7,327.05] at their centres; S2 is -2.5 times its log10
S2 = 0.283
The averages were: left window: 1.31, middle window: 1.17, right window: 1.65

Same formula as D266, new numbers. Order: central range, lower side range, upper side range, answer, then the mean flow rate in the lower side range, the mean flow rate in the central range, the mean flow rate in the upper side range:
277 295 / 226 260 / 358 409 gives 4.43 kPa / 1.43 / 1.13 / 1.62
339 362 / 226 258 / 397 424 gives -3.94 kPa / 1.44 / 1.73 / 1.5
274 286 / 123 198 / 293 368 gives 5.15 kPa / 1.3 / 0.899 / 1.69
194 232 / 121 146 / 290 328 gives 2.24 kPa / 1.34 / 1.38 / 1.61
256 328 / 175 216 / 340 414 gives 5.54 kPa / 1.32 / 1.38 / 1.64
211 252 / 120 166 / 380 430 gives -1.64 kPa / 1.31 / 1.44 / 1.51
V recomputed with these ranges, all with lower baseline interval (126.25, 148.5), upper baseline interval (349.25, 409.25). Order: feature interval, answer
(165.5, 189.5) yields 1.1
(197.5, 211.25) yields 0.8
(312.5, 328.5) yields -1.9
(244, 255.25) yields 0.4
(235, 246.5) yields -0.2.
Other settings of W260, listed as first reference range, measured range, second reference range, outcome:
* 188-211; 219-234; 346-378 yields -0.6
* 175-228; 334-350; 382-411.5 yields -2.9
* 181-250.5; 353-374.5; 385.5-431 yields -3.9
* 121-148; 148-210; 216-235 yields 3.9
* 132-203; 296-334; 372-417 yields -4.8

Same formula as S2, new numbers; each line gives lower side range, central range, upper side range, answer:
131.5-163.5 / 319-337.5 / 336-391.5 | -0.084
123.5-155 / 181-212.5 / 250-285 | -0.058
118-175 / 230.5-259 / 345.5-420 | 0.006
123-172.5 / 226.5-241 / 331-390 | 0.009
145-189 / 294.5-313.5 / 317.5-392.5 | 0.034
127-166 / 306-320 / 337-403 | -0.040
